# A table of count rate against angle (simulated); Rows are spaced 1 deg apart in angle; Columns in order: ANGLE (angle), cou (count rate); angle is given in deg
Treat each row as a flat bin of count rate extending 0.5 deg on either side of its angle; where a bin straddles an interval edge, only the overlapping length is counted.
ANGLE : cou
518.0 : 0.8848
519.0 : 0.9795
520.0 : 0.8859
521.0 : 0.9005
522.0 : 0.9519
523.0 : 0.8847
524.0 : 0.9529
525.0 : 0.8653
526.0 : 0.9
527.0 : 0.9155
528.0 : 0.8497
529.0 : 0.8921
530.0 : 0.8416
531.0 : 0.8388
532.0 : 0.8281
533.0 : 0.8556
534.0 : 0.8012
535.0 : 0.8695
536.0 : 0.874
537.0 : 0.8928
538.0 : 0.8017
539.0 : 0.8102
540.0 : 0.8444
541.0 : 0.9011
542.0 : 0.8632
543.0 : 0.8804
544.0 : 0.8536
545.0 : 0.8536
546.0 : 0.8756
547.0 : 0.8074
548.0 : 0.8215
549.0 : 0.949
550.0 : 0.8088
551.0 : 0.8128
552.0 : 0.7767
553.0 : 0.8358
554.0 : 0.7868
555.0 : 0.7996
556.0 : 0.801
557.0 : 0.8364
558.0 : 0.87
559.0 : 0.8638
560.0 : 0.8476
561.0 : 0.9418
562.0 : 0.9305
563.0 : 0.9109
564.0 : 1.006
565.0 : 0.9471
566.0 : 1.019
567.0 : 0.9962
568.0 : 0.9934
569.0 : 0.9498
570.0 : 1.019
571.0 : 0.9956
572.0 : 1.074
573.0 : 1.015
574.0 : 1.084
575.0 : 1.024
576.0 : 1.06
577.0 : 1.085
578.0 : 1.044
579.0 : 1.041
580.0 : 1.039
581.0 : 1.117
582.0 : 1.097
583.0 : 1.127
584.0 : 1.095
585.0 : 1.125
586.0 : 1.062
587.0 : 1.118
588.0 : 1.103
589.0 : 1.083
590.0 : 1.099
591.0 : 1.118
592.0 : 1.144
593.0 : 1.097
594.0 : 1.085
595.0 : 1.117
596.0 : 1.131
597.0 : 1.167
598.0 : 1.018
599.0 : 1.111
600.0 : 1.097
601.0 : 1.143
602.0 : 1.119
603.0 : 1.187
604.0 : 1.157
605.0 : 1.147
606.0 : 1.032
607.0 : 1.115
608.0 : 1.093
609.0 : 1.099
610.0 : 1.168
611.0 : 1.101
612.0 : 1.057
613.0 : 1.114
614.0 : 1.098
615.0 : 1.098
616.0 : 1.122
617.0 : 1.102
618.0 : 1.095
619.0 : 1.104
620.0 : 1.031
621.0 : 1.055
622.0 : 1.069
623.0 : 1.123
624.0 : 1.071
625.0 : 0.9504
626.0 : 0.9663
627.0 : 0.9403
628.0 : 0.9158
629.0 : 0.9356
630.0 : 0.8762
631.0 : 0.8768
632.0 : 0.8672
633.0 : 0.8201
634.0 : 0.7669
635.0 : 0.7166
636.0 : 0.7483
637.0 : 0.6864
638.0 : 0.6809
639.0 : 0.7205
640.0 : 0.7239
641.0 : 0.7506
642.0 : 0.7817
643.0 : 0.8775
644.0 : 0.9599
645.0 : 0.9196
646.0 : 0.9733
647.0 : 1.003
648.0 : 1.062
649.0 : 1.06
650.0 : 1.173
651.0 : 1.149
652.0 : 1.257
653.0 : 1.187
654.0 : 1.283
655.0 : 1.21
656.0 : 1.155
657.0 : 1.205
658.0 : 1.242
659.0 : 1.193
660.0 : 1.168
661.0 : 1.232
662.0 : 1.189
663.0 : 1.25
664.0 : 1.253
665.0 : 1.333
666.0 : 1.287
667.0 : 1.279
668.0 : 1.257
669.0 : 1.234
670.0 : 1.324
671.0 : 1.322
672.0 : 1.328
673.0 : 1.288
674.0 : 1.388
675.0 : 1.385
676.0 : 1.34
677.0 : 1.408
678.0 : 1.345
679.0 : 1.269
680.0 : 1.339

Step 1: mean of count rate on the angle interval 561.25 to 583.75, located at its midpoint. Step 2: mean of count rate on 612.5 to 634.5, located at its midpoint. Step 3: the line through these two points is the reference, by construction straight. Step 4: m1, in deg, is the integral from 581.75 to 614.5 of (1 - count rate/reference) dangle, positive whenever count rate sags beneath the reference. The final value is -3.1 deg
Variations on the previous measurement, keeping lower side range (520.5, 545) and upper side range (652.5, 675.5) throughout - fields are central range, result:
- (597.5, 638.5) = 3.9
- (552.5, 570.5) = 0.9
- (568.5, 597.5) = -1.7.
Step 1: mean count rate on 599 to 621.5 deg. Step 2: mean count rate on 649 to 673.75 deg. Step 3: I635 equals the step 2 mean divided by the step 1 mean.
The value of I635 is 1.12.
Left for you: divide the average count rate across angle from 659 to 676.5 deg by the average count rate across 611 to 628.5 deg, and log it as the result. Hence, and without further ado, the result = 1.22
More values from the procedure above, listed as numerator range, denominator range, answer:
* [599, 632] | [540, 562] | 1.25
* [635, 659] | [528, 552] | 1.17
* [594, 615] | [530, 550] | 1.31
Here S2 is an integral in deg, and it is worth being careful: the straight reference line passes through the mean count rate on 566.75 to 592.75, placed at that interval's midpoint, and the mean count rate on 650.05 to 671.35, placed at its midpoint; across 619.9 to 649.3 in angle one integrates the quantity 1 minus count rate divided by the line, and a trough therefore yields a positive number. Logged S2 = 7.1 deg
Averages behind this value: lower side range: 1.07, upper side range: 1.24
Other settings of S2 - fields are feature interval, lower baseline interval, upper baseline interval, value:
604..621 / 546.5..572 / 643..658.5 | -1.3 deg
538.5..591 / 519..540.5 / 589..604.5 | 2.4 deg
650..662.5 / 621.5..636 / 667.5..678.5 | -0.4 deg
